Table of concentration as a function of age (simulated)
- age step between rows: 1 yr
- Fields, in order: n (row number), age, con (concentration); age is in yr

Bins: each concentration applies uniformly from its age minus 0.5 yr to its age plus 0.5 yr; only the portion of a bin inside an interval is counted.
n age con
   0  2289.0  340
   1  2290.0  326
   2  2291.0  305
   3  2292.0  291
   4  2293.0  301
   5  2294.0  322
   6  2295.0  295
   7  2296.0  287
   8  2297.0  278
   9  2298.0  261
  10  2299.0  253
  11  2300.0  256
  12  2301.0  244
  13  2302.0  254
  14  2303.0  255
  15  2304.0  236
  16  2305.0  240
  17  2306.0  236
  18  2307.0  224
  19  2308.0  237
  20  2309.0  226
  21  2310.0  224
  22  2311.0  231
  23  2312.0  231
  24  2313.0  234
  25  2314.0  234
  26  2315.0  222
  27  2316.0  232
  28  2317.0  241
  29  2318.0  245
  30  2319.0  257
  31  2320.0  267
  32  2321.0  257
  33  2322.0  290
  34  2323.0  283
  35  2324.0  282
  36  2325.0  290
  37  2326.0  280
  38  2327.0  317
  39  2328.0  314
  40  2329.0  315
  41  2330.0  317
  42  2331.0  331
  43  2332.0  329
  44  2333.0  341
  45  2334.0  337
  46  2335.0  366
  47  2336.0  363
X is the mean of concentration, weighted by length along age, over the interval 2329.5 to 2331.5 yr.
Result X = 324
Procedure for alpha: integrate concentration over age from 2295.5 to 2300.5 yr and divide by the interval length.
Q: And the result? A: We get 267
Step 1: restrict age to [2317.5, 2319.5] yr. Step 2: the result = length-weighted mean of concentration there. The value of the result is 251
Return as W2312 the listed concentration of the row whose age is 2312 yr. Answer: 231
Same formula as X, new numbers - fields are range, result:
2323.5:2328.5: 297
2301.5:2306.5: 244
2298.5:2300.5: 254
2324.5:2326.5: 285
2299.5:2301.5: 250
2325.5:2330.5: 309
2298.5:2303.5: 252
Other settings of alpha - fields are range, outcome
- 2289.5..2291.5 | 316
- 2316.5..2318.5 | 243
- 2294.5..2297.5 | 287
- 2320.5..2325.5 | 280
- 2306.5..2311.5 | 228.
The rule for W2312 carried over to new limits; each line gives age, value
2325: 290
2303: 255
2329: 315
